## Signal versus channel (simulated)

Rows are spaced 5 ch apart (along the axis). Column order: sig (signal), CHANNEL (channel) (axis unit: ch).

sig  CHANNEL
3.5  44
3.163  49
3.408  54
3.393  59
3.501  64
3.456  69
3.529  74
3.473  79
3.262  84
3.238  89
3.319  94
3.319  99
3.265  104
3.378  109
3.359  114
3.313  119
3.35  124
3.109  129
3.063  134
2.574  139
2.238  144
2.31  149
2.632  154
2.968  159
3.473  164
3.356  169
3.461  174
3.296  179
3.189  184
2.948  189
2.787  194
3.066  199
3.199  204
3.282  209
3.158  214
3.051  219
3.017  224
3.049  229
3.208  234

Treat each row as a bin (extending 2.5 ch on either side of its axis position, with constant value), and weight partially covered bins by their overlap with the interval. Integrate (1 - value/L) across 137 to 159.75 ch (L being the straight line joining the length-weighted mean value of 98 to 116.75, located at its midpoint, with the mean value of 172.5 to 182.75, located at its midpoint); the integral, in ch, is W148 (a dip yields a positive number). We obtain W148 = 5.6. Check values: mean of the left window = 3.33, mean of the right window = 3.35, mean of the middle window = 2.51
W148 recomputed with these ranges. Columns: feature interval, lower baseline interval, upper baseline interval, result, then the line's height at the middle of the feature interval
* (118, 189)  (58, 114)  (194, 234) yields 4.71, 3.23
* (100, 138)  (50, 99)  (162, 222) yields 0.84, 3.31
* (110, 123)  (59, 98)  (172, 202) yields -0.18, 3.3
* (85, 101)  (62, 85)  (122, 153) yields -0.23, 3.24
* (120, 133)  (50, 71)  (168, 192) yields 0.38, 3.32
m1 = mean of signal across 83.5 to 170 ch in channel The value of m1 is 3.08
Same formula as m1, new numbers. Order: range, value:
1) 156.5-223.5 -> 3.17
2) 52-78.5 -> 3.46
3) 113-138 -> 3.19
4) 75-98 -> 3.34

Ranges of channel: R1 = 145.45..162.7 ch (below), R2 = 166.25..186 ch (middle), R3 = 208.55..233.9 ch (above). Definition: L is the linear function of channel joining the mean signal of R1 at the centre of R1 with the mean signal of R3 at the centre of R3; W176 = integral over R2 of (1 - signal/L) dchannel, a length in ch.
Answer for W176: -3.6 ch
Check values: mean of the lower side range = 2.67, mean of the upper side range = 3.11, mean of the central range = 3.33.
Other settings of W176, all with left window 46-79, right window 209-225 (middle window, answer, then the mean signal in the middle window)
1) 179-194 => 0.5 ch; 3.06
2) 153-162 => 1.0 ch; 2.87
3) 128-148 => 3.6 ch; 2.69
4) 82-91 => 0.3 ch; 3.25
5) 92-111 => 0.1 ch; 3.32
